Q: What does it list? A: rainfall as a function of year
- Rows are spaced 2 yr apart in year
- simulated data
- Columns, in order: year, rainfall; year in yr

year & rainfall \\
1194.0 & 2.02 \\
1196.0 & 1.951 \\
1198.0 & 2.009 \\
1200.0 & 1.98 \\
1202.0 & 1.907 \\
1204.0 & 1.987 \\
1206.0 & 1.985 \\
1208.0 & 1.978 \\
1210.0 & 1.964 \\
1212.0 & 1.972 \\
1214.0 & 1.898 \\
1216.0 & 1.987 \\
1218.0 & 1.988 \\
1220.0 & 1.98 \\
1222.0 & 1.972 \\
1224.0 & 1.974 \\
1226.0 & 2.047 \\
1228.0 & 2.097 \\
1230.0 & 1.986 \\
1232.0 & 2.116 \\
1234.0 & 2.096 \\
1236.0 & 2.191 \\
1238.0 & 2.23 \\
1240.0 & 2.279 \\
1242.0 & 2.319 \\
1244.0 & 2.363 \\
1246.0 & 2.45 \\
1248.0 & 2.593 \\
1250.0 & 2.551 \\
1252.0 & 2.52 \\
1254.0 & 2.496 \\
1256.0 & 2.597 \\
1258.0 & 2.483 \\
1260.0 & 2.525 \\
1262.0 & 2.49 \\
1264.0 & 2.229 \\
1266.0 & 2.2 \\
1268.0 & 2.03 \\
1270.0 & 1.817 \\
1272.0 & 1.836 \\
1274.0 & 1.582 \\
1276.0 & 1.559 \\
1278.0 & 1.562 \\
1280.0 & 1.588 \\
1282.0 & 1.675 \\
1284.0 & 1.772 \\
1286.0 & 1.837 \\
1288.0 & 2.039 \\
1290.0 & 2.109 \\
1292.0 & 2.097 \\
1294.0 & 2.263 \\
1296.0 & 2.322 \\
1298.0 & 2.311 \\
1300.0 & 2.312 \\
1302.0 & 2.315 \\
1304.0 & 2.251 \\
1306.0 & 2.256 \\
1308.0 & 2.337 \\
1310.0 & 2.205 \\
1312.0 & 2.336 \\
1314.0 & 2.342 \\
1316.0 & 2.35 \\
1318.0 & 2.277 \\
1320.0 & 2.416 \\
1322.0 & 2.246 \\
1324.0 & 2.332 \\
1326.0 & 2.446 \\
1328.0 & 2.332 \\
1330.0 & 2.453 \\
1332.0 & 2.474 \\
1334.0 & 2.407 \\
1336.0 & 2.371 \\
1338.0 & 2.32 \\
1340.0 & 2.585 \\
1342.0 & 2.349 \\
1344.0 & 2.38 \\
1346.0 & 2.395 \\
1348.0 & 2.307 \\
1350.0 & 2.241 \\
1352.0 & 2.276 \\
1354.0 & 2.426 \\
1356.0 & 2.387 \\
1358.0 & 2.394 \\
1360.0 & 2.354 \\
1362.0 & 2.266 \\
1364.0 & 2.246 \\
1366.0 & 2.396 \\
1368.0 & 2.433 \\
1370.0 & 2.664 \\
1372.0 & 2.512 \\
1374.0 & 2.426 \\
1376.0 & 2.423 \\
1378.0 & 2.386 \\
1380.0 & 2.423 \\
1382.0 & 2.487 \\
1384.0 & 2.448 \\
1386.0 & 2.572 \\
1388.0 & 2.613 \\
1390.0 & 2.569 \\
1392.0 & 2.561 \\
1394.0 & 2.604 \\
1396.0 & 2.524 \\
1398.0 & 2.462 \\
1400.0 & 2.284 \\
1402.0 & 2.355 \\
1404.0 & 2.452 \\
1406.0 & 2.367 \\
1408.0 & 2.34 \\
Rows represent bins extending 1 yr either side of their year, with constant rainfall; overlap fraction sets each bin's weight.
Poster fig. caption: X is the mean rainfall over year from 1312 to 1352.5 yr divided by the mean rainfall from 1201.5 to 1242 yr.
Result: 1.2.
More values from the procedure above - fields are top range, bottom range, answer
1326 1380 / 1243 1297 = 1.12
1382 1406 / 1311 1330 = 1.06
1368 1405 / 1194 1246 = 1.21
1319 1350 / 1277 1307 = 1.16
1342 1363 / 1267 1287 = 1.36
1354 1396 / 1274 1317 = 1.18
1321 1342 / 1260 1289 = 1.26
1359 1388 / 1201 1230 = 1.23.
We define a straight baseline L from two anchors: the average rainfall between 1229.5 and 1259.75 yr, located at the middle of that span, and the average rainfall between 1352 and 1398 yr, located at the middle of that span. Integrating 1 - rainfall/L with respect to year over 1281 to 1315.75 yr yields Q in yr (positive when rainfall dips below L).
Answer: 3.4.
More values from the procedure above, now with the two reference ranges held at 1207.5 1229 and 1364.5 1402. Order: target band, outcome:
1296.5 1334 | -0.9 yr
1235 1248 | -1.7 yr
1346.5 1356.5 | 0.2 yr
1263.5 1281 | 2.7 yr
